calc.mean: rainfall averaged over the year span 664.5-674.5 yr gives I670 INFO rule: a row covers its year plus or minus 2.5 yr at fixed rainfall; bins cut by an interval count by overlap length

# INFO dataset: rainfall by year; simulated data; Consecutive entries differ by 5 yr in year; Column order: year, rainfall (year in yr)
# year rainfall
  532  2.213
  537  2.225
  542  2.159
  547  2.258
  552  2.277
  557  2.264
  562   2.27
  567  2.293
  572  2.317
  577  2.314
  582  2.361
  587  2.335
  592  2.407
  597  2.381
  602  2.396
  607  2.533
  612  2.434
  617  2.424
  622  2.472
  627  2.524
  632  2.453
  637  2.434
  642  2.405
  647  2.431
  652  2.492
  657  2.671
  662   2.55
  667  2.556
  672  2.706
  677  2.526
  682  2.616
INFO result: 2.63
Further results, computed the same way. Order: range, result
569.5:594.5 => 2.35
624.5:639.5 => 2.47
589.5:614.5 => 2.43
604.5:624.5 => 2.47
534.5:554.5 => 2.23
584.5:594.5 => 2.37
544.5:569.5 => 2.27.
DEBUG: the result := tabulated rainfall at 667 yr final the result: 2.556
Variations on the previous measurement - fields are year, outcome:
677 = 2.526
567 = 2.293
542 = 2.159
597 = 2.381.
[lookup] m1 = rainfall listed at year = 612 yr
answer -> 2.434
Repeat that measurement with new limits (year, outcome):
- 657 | 2.671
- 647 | 2.431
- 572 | 2.317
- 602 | 2.396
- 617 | 2.424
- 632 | 2.453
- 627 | 2.524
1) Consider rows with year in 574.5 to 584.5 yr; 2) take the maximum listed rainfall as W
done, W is 2.361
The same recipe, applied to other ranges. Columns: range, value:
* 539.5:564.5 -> 2.277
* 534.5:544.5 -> 2.225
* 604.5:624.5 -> 2.533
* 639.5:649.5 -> 2.431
